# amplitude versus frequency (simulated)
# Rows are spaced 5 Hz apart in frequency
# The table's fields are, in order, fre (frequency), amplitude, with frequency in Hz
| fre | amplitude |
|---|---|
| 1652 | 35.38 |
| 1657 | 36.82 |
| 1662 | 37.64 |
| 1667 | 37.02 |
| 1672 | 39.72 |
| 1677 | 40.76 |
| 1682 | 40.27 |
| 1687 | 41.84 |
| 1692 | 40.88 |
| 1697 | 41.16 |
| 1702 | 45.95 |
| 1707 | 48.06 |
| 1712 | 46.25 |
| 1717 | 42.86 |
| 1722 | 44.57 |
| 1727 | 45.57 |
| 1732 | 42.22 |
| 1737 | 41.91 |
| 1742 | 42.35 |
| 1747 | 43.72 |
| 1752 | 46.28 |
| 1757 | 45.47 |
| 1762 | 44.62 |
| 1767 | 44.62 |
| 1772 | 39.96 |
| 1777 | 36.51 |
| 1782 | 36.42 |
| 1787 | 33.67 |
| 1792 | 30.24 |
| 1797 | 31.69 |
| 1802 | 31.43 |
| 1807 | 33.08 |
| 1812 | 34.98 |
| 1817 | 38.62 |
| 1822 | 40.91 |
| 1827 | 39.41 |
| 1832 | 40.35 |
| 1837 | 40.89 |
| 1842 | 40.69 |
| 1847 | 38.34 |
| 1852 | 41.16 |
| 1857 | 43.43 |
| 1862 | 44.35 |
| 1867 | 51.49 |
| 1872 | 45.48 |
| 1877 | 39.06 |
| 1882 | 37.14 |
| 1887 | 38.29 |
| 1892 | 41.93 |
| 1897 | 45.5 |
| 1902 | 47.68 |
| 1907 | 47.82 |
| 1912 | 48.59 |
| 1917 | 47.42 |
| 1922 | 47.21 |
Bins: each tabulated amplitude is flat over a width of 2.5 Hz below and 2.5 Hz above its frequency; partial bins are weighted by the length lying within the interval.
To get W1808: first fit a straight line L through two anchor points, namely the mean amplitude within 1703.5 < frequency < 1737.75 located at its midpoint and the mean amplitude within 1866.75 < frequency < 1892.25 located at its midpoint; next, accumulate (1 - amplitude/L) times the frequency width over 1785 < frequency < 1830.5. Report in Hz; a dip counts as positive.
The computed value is 8.3 Hz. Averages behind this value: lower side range 44.7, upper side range 41.4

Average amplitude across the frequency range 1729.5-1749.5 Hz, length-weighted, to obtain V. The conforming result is 42.5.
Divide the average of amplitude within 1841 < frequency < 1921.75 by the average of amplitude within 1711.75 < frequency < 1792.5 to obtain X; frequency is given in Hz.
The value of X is 1.05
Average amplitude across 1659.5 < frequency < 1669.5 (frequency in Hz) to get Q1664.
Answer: 37.3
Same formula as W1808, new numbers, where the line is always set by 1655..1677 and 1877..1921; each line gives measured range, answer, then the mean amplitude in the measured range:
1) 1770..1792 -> 2.8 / 35.8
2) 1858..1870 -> -1.1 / 47.3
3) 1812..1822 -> 0.9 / 38.3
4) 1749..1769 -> -2.3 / 45.2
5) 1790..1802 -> 3.0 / 31.1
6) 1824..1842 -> 0.9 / 40.3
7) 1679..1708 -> -2.9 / 42.7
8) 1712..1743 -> -3.0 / 43.5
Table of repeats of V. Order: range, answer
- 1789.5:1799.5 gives 31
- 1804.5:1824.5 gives 36.9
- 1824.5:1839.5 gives 40.2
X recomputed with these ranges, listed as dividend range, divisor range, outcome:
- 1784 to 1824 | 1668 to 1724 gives 0.80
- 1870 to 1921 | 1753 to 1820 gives 1.18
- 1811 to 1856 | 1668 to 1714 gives 0.93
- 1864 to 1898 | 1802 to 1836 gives 1.13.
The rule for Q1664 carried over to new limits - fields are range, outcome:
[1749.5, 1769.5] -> 45.2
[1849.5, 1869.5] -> 45.1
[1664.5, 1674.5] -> 38.4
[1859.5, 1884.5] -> 43.5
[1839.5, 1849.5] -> 39.5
